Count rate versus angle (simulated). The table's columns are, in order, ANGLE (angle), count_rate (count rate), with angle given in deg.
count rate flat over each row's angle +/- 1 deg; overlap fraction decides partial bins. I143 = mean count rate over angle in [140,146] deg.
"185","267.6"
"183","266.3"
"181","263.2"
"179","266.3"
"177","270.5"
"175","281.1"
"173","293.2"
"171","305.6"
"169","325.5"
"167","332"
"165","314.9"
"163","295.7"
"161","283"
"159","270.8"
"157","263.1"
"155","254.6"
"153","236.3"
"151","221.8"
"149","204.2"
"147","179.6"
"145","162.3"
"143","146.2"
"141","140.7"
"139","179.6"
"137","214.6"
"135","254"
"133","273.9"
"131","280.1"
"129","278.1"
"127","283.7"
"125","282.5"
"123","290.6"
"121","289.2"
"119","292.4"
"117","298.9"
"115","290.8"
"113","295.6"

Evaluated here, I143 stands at 150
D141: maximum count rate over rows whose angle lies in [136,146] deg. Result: 214.6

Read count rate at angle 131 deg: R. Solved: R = 280.1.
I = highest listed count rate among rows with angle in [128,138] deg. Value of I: 280.1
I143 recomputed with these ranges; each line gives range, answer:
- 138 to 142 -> 160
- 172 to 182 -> 275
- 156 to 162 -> 272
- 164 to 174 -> 314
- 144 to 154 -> 201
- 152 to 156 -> 245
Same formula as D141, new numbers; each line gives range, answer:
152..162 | 283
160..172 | 332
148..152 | 221.8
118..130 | 292.4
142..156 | 254.6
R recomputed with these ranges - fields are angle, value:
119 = 292.4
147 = 179.6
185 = 267.6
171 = 305.6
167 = 332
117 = 298.9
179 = 266.3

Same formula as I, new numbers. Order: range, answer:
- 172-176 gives 293.2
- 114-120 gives 298.9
